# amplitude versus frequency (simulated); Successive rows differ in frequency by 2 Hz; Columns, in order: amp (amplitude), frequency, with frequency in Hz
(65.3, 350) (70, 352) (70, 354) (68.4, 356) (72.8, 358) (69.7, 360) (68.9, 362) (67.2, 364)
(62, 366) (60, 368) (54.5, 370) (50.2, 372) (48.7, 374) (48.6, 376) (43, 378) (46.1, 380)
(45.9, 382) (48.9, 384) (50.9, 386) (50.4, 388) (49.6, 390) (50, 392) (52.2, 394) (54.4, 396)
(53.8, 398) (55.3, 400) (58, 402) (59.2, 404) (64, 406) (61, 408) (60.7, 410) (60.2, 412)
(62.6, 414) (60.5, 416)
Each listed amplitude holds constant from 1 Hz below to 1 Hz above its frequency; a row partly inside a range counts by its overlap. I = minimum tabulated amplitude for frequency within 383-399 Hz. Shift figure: 48.9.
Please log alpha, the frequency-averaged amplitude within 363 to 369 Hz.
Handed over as 63.1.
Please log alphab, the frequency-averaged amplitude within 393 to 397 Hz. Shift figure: 53.3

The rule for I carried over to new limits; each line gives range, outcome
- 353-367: 62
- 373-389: 43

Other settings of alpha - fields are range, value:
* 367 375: 53.3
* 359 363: 69.3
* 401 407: 60.4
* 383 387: 49.9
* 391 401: 53.1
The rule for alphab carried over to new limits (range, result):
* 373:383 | 46.5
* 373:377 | 48.7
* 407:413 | 60.6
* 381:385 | 47.4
